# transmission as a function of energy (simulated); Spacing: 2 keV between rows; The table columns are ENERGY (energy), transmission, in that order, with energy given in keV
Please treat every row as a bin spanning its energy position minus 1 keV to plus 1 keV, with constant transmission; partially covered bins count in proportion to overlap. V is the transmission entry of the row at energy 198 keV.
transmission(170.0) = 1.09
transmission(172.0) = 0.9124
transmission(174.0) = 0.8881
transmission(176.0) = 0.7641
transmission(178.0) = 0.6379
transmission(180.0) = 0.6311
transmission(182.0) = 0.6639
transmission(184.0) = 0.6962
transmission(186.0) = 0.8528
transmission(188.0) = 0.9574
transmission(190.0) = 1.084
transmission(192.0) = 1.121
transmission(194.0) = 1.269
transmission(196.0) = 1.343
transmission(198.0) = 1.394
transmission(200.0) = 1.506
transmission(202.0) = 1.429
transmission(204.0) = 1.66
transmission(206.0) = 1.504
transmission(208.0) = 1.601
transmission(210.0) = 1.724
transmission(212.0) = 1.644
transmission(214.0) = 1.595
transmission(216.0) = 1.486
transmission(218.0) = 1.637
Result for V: 1.394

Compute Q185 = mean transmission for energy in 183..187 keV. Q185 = 0.774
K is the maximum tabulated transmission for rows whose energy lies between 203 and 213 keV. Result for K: 1.724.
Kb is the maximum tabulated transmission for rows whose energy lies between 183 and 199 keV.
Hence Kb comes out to 1.394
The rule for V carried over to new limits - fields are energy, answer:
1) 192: 1.121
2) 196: 1.343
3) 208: 1.601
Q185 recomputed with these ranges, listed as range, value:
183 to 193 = 0.942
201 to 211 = 1.58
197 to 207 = 1.5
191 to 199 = 1.28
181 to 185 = 0.68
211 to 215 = 1.62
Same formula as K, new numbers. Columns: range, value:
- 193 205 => 1.66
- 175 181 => 0.7641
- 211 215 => 1.644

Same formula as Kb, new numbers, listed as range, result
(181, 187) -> 0.8528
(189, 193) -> 1.121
